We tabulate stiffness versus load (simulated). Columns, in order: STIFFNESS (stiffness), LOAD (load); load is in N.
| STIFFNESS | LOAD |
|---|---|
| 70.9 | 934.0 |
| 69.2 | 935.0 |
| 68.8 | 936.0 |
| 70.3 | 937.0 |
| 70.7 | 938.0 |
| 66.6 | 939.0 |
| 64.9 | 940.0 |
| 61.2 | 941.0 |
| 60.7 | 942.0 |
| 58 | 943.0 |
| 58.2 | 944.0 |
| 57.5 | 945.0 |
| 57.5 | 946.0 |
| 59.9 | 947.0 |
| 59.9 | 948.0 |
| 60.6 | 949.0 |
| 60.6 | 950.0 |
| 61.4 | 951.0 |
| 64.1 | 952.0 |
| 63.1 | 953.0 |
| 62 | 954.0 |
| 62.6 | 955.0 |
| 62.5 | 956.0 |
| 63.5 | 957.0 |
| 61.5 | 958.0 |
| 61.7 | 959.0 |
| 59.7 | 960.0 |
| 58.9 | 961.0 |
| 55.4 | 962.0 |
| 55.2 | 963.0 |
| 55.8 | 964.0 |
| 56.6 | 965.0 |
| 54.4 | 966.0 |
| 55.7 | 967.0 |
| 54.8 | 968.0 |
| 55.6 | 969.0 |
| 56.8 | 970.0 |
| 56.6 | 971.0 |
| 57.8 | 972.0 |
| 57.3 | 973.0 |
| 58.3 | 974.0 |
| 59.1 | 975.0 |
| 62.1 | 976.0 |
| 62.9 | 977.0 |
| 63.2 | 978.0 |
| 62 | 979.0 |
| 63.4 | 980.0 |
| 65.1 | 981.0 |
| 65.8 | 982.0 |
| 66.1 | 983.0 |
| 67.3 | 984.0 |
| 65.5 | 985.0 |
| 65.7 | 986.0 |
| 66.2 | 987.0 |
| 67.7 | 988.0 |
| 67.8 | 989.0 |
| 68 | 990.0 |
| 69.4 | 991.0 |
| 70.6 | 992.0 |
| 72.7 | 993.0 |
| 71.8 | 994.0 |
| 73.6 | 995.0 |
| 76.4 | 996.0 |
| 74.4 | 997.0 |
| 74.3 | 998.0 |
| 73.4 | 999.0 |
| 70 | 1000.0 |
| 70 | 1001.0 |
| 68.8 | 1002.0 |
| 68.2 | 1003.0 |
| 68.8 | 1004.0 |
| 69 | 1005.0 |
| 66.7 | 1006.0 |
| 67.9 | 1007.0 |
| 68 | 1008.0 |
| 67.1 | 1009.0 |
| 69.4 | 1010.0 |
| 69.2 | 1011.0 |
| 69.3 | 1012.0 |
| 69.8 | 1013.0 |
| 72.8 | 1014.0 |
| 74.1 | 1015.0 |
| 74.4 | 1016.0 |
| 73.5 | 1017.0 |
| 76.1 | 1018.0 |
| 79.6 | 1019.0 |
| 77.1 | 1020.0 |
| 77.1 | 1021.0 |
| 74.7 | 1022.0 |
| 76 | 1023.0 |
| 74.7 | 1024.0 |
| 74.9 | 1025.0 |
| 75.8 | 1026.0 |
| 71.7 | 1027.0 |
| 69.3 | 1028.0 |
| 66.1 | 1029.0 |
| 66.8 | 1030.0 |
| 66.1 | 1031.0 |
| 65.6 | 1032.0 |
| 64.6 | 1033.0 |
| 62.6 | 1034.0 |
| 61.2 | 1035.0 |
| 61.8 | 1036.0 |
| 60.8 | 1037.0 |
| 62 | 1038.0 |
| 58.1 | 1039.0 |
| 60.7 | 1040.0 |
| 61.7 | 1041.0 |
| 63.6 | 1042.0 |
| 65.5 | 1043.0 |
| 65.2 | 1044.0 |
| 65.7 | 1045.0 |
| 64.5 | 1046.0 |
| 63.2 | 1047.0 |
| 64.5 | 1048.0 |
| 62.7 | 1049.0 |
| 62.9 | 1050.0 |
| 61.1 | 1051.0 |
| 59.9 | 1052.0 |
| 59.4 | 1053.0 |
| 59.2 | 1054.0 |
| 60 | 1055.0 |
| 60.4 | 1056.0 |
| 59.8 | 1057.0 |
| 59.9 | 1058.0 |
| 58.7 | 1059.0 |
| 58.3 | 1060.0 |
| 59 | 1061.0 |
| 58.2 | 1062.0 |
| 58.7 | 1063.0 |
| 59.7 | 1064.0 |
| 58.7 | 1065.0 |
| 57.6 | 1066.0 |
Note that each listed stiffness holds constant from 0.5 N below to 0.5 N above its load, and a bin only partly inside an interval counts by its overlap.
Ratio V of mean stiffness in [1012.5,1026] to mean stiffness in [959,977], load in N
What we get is 1.31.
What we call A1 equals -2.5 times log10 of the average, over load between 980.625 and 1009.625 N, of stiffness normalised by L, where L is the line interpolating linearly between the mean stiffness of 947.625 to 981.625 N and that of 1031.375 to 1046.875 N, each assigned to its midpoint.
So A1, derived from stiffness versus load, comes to -0.14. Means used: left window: 59.7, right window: 62.9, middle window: 69.2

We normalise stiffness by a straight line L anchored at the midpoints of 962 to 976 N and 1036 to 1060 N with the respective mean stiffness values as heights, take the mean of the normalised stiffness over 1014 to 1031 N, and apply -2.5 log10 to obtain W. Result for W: -0.222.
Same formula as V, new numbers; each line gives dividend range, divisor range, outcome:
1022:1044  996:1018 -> 0.94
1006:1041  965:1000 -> 1.07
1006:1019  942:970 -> 1.20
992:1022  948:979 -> 1.21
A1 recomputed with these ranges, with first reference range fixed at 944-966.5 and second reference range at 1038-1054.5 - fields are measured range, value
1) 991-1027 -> -0.18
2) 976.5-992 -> -0.09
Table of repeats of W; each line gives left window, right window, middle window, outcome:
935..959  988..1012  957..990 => 0.095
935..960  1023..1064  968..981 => 0.056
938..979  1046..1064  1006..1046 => -0.142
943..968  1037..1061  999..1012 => -0.139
